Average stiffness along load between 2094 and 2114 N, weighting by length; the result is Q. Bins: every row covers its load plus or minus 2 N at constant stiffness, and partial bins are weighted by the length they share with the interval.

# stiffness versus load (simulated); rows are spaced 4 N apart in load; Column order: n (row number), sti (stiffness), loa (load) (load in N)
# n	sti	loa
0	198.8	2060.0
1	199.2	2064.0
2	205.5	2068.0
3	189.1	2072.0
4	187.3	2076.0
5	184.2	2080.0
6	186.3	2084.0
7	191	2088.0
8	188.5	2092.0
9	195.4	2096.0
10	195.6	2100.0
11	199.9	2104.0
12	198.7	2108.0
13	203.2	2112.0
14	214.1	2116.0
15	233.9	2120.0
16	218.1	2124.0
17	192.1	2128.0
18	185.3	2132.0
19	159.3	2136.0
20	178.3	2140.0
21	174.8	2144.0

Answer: 199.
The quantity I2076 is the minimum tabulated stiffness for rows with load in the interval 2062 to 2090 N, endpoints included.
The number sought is 184.2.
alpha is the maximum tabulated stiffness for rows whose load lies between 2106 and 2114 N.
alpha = 203.2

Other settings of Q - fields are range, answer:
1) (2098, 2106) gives 198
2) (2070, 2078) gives 188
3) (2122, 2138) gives 189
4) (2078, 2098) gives 189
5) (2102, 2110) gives 199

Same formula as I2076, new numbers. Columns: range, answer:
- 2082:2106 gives 186.3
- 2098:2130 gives 192.1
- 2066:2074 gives 189.1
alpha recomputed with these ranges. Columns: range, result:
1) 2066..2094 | 205.5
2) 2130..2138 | 185.3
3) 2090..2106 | 199.9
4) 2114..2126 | 233.9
